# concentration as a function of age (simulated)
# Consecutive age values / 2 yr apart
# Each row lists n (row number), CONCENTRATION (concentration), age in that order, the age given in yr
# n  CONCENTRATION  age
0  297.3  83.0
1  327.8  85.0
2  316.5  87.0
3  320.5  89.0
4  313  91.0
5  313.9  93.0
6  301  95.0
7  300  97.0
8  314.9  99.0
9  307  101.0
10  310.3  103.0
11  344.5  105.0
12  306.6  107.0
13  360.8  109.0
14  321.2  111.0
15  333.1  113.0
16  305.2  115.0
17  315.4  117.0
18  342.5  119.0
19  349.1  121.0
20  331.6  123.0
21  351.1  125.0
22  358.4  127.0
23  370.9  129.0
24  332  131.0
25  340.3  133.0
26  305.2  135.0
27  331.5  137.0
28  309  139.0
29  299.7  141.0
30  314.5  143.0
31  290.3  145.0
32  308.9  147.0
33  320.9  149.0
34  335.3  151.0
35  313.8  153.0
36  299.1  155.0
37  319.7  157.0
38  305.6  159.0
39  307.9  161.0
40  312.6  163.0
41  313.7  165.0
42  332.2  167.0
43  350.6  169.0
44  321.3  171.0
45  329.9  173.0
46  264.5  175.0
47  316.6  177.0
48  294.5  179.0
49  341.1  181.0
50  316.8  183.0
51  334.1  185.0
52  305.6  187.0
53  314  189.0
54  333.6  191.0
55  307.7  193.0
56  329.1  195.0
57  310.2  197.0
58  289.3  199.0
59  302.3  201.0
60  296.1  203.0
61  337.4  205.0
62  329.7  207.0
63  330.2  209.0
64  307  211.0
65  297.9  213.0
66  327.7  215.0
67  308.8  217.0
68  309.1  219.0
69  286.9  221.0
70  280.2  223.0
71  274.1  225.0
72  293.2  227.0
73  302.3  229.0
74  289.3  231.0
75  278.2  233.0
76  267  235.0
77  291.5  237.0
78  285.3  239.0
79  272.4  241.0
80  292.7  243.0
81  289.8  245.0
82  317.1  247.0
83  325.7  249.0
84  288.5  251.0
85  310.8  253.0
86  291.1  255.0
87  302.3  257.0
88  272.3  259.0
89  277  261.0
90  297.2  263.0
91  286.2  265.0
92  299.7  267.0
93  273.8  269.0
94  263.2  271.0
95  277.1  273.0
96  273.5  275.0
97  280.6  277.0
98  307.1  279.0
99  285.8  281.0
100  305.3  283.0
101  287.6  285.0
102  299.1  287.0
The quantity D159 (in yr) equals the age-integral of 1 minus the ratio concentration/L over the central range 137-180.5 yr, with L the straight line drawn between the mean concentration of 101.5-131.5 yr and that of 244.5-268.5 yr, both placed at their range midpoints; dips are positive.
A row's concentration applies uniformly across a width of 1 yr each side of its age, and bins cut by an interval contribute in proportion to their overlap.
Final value 1.4 yr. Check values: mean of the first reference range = 335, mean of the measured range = 313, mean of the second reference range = 296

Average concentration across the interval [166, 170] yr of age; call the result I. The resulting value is 341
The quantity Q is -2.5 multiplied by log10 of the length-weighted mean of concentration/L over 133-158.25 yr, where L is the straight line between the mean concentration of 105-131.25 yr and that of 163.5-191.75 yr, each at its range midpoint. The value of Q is 0.05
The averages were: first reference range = 337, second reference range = 319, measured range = 313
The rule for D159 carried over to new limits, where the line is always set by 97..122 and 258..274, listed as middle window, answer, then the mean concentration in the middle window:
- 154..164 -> 0.1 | 309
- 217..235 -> 0.2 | 289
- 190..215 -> -1.3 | 315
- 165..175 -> -0.5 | 325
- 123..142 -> -0.9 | 333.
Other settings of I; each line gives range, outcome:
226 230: 298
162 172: 326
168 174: 334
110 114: 327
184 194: 319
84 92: 319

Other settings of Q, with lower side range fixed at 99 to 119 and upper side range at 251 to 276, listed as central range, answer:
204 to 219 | -0.073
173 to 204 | -0.025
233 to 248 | 0.014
